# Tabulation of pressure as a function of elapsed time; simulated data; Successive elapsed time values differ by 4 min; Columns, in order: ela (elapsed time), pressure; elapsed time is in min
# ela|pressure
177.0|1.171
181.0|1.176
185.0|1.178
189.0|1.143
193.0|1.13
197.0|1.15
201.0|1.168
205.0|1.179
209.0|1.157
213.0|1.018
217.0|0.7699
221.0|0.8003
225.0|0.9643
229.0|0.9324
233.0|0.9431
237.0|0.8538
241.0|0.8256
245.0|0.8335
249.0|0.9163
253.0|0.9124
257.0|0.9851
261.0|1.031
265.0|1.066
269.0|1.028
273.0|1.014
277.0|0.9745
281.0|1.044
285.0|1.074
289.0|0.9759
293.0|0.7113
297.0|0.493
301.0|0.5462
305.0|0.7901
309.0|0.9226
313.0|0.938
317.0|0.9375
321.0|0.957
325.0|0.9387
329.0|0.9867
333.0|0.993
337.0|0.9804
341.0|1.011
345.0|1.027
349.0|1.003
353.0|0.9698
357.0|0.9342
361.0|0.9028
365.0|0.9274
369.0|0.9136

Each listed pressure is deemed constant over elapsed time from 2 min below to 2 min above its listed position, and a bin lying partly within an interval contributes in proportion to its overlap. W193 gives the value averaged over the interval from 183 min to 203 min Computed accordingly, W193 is 1.15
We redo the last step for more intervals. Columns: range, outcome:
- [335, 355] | 0.998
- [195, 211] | 1.16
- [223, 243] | 0.904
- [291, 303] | 0.584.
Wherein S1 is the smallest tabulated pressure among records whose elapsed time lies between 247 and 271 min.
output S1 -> 0.9124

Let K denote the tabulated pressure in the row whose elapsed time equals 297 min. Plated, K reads 0.493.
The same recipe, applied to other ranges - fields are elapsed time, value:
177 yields 1.171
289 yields 0.9759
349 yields 1.003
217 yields 0.7699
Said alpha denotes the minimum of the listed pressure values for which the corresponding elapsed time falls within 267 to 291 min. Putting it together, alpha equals 0.9745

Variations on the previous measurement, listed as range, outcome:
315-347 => 0.9375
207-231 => 0.7699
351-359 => 0.9342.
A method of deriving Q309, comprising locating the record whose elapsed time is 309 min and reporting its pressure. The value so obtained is 0.9226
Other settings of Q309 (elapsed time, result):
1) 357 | 0.9342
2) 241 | 0.8256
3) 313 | 0.938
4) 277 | 0.9745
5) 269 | 1.028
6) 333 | 0.993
